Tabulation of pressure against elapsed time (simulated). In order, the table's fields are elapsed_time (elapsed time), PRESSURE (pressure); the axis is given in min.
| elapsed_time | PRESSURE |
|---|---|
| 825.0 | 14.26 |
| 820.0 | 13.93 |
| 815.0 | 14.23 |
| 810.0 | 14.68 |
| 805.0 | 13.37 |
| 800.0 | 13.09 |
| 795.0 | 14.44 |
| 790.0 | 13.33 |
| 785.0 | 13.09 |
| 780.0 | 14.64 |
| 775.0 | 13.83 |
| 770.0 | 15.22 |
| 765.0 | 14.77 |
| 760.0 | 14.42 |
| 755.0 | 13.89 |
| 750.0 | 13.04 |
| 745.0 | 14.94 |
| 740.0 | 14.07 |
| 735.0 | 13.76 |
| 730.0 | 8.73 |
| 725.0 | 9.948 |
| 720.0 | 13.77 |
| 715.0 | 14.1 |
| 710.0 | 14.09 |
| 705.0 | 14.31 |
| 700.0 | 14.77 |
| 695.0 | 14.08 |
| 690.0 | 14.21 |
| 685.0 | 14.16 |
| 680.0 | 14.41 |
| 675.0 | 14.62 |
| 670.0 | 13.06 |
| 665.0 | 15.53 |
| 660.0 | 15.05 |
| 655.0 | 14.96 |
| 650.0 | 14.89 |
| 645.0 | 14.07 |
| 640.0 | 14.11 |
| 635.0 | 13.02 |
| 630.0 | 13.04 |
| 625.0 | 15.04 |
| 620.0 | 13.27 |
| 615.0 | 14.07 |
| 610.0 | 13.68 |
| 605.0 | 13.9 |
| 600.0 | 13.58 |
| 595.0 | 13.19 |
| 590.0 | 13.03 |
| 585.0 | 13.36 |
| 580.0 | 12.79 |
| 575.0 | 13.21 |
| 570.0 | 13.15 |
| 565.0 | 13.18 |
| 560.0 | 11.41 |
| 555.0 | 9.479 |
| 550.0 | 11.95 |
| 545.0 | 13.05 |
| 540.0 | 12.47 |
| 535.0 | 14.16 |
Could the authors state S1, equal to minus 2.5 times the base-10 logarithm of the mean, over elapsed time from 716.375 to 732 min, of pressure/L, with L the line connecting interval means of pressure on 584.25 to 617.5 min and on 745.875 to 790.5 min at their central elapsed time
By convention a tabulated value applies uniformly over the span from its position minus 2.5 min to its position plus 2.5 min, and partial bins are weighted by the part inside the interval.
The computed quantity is 0.246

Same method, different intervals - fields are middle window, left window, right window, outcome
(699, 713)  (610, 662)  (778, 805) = -0.03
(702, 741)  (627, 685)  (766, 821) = 0.11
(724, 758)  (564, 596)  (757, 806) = 0.09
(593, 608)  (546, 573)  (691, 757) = -0.11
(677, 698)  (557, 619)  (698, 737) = -0.10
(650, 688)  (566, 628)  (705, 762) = -0.09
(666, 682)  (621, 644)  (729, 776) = -0.03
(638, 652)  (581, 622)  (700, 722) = -0.05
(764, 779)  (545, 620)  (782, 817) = -0.07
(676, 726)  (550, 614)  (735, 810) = -0.03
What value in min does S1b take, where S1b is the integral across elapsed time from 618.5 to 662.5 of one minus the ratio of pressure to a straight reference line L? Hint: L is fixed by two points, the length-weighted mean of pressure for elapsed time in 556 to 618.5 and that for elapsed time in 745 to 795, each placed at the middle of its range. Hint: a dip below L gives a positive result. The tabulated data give -2.5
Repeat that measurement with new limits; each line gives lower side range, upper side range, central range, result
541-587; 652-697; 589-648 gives -1.3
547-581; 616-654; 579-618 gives -1.3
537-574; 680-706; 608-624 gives -0.8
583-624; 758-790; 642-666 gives -1.9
